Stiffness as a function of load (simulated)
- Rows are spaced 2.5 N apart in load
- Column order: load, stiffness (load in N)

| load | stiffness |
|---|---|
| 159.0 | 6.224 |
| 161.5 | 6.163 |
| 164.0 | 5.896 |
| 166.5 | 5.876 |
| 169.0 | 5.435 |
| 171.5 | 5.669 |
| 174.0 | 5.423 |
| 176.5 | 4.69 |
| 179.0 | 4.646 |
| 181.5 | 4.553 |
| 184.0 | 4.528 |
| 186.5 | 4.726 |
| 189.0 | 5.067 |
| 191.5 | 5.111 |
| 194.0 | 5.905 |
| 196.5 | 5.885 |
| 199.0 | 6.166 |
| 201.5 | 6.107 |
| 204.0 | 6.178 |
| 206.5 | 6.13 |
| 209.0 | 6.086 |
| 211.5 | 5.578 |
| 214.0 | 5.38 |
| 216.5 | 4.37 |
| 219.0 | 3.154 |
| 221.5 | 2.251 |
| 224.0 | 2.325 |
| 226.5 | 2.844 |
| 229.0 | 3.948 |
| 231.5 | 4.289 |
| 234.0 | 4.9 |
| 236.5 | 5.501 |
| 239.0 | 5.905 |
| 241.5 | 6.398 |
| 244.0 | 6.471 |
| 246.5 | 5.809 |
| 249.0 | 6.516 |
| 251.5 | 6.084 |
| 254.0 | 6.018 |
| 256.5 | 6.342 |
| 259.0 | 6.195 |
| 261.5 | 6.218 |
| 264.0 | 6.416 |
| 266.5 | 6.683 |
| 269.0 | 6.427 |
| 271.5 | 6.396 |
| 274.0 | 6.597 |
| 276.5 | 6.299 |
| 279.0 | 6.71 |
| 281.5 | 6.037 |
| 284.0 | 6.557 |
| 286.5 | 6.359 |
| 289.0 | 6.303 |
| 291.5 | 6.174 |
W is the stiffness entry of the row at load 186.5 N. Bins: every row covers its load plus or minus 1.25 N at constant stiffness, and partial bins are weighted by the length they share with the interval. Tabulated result 4.726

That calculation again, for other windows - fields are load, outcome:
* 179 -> 4.646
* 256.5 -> 6.342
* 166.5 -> 5.876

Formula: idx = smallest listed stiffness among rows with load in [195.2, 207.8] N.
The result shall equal 5.885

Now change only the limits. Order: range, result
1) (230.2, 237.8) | 4.289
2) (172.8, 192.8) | 4.528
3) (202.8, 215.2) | 5.38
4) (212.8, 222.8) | 2.251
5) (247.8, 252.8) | 6.084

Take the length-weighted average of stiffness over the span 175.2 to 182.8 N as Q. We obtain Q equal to 4.63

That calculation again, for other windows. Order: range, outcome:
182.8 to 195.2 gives 5.07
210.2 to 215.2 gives 5.49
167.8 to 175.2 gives 5.51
